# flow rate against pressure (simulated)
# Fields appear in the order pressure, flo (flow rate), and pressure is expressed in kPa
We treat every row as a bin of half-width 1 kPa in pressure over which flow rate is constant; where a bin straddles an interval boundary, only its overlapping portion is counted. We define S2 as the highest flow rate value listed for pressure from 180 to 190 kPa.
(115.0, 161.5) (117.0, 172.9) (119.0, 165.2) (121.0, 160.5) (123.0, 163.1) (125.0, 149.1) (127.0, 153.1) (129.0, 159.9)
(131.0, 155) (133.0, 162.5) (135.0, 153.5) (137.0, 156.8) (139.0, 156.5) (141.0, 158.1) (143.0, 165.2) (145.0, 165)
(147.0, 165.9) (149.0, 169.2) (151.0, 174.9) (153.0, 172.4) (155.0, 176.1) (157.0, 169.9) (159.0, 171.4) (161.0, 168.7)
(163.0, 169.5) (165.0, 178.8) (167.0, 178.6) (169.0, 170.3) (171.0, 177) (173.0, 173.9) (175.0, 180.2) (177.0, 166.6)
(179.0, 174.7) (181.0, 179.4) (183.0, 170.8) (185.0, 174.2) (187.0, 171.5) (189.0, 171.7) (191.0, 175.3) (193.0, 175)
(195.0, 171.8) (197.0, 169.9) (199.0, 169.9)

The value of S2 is 179.4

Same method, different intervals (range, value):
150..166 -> 178.8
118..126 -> 165.2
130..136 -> 162.5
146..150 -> 169.2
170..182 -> 180.2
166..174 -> 178.6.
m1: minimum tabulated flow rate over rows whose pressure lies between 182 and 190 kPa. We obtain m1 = 170.8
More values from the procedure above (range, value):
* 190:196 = 171.8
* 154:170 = 168.7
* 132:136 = 153.5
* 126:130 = 153.1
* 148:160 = 169.2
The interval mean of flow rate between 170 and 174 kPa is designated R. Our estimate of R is 175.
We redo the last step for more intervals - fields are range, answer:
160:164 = 169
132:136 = 158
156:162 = 170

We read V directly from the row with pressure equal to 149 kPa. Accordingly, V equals 169.2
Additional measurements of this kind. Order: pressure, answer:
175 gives 180.2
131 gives 155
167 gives 178.6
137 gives 156.8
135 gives 153.5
